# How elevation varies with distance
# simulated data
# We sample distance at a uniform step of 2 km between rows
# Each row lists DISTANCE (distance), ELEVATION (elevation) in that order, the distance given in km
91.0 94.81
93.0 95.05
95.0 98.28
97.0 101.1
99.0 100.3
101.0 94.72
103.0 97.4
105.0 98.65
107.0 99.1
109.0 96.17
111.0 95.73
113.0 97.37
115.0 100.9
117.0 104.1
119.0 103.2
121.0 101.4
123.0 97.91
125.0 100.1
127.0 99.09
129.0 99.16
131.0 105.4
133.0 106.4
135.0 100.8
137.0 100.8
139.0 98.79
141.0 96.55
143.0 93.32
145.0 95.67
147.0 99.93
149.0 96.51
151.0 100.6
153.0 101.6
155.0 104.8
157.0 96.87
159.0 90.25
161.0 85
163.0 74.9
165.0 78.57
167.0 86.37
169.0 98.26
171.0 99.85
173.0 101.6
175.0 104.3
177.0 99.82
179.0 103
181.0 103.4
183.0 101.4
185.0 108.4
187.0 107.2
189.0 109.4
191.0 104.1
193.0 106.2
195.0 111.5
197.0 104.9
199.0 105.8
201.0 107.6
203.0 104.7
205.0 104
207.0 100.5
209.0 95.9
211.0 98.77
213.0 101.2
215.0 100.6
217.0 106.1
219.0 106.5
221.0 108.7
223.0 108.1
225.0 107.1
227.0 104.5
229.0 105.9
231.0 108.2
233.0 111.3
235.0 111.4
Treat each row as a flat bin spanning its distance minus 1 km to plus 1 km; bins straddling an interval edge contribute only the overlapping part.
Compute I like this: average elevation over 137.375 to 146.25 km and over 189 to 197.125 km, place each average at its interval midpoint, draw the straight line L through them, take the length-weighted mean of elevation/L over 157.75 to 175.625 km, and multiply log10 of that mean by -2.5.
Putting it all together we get 0.124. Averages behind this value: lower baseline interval 96.5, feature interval 90.8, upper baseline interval 107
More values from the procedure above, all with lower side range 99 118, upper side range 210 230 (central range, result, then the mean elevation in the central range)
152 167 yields 0.13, 90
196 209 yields 0.00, 104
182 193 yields -0.03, 106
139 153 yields 0.03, 97.5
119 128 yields -0.01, 100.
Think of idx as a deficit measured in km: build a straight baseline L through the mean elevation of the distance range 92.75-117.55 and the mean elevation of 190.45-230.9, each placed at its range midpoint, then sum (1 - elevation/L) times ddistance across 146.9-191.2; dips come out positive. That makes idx 1.86 km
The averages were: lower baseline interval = 98.4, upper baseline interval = 105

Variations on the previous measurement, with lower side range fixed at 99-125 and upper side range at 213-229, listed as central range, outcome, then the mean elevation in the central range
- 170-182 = 0.11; 102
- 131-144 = 0.08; 99.9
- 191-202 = -0.29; 107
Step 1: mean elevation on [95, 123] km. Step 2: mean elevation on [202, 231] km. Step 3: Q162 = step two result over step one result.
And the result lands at 1.0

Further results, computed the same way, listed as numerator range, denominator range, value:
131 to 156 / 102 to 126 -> 1.01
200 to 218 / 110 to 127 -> 1.02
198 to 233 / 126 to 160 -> 1.05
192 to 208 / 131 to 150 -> 1.07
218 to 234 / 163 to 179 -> 1.14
